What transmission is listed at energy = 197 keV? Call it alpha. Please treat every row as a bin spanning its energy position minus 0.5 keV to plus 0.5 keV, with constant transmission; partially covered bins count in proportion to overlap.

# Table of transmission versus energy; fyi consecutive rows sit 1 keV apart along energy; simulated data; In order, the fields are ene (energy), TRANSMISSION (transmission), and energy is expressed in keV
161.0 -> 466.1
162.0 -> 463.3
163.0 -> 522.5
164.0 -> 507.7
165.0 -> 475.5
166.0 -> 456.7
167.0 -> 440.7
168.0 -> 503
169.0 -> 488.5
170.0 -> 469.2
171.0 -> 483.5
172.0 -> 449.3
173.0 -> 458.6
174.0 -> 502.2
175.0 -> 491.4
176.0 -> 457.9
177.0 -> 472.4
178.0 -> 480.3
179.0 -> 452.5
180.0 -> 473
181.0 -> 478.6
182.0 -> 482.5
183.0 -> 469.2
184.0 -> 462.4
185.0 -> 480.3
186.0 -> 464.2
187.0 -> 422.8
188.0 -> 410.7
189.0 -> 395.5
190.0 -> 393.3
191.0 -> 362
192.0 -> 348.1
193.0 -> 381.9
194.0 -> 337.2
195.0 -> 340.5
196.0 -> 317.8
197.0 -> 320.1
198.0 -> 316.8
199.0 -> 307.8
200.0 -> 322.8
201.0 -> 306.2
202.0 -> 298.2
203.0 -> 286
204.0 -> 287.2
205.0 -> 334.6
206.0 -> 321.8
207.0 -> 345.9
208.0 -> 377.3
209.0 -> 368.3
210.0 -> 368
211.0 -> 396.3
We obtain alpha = 320.1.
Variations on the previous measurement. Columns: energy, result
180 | 473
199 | 307.8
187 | 422.8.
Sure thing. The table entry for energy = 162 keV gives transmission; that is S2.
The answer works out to 463.3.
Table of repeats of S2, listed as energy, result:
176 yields 457.9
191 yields 362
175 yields 491.4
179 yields 452.5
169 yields 488.5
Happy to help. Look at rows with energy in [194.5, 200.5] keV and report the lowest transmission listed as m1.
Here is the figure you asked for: 307.8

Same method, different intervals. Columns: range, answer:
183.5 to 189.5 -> 395.5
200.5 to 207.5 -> 286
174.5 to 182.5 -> 452.5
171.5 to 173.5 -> 449.3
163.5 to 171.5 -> 440.7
